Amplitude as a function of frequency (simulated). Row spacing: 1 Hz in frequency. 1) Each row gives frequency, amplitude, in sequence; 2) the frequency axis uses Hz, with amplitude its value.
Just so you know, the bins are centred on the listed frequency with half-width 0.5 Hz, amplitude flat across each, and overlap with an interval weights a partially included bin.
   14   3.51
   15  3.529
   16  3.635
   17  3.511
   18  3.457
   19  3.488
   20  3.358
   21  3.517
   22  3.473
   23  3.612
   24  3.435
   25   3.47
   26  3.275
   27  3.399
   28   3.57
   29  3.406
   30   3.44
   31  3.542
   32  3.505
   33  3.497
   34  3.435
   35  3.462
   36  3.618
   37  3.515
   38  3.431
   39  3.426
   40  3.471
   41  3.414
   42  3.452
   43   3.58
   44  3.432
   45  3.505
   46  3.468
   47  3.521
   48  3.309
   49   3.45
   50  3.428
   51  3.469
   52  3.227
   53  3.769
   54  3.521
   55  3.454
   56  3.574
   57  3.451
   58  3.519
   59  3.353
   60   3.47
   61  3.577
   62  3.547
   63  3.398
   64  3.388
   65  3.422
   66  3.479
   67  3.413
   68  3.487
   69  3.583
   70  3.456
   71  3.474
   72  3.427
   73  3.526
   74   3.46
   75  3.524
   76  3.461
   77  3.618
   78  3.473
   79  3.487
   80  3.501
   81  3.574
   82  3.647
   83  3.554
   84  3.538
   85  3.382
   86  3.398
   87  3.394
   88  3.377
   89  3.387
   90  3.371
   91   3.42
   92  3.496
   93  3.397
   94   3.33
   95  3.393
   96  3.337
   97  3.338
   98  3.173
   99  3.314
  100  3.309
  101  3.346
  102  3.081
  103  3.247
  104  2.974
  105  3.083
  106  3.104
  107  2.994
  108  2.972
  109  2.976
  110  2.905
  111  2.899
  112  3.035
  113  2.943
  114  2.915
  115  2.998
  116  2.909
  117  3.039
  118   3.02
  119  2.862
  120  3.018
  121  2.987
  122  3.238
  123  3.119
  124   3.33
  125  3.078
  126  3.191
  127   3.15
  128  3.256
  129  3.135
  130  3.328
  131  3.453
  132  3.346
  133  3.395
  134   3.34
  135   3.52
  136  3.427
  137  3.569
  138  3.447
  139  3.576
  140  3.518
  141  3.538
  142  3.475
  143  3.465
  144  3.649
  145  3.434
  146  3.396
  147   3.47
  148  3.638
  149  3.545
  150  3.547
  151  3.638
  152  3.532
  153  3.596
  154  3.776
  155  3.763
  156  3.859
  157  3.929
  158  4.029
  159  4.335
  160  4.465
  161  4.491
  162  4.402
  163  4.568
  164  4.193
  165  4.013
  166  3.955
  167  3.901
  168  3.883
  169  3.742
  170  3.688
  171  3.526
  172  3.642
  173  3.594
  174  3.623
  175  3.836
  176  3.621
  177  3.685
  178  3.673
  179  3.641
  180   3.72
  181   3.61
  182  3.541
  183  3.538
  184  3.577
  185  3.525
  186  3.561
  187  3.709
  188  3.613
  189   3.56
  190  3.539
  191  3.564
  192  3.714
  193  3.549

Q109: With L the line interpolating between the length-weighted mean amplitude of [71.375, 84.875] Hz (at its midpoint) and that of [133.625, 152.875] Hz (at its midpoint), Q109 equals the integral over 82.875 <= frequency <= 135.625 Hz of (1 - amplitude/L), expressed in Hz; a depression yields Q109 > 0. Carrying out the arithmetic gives 4.6 Hz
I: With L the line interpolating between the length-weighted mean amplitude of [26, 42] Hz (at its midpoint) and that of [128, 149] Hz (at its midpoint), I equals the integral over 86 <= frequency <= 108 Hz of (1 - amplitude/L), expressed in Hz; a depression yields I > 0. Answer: 1.17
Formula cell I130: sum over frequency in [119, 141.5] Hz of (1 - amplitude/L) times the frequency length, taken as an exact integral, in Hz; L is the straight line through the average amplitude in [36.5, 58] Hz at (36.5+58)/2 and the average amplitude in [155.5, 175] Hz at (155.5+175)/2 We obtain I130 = 3.10 Hz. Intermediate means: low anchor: 3.47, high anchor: 3.99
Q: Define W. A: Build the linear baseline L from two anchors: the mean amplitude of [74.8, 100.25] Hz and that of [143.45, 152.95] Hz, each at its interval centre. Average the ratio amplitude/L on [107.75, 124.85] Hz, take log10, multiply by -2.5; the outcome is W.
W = 0.16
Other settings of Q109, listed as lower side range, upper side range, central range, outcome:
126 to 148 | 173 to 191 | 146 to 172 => -2.70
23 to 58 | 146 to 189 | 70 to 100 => 1.18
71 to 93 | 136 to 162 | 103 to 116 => 2.12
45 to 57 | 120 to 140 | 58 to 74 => -0.13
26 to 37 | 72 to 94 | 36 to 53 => 0.09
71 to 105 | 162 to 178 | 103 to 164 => 3.99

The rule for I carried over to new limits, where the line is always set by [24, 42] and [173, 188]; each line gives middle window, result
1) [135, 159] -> -0.1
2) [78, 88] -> 0.1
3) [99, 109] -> 1.2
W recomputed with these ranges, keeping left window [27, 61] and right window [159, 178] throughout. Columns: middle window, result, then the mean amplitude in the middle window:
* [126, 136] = 0.15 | 3.32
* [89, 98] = 0.09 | 3.37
